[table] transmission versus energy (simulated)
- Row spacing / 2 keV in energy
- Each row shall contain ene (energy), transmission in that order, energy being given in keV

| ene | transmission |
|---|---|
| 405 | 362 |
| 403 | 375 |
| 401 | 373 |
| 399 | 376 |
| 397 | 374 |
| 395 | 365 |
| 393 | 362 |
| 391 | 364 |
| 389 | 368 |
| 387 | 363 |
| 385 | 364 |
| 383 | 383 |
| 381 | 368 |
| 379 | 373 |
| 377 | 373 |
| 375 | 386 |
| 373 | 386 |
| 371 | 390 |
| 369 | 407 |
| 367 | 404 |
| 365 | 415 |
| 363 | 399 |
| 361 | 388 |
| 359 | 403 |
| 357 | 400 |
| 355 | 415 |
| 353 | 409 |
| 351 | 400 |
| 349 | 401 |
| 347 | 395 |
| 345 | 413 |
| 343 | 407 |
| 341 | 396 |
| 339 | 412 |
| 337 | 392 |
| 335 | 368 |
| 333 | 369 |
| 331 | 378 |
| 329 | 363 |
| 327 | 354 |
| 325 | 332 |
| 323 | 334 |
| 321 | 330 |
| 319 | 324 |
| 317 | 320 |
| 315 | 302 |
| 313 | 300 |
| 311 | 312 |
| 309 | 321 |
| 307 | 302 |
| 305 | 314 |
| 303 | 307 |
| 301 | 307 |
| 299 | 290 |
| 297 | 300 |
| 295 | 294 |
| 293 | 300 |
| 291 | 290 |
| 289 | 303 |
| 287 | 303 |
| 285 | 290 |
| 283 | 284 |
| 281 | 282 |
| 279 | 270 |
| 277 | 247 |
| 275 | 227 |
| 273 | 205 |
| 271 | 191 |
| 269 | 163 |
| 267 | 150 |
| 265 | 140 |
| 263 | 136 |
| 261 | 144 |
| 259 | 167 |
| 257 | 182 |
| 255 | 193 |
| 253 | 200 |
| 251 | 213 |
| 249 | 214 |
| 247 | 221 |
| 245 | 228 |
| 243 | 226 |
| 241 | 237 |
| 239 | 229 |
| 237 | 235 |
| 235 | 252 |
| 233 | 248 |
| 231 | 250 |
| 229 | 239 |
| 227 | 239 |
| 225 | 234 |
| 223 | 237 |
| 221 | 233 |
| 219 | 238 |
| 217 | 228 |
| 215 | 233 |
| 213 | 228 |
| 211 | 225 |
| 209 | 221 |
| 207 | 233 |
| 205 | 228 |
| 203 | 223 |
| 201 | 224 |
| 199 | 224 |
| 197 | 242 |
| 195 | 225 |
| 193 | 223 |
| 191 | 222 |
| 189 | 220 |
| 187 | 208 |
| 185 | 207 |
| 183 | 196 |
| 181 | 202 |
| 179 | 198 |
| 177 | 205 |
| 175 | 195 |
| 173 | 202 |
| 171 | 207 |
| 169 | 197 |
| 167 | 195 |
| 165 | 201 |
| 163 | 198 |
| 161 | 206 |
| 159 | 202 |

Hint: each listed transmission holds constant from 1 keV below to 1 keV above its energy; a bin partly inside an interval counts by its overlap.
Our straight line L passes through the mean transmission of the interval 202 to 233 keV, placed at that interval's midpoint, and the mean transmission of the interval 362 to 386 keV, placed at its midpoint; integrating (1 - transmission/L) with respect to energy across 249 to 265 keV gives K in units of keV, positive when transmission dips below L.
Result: 5.6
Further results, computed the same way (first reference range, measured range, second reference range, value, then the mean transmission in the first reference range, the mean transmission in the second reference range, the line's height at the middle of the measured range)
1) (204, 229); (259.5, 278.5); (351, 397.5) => 6.9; 232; 386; 283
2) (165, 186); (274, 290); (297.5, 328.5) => 0.8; 200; 317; 291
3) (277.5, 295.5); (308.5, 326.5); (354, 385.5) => 0.4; 289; 391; 327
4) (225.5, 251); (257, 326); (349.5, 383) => 8.7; 234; 394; 301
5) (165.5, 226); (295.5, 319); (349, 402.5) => 1.0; 218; 385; 322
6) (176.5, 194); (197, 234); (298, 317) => 0.1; 209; 307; 233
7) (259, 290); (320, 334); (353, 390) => -1.8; 221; 389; 312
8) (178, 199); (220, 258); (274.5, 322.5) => 3.8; 215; 298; 253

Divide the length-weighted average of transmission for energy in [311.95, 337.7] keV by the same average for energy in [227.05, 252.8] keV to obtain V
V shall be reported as 1.5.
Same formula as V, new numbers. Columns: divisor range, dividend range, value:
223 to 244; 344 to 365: 1.69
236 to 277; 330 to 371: 2.03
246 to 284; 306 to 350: 1.76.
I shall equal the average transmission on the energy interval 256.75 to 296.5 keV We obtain 230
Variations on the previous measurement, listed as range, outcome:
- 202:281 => 216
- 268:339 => 303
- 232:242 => 240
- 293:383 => 362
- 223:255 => 230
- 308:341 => 346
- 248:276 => 180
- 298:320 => 309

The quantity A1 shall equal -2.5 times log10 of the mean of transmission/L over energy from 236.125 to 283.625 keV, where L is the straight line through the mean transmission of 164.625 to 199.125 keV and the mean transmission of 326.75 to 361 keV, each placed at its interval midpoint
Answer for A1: 0.39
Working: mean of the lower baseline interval 209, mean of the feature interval 207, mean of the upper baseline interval 393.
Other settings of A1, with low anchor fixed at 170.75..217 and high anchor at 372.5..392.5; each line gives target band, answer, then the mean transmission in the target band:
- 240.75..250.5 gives 0.16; 224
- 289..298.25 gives 0.01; 297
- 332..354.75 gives -0.17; 397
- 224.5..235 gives 0.02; 243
